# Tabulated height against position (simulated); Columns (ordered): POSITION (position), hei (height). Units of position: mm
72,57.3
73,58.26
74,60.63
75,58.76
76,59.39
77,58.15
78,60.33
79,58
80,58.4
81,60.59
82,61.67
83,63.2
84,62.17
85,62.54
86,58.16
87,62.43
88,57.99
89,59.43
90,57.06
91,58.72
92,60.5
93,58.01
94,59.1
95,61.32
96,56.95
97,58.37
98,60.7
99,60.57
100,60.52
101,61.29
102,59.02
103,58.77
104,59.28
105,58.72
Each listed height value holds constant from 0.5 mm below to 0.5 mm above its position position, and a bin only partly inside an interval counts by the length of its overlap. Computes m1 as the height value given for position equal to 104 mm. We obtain 59.28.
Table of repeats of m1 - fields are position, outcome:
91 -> 58.72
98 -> 60.7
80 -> 58.4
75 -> 58.76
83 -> 63.2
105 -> 58.72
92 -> 60.5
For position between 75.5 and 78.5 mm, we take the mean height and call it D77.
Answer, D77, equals 59.3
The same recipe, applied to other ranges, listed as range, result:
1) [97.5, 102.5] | 60.4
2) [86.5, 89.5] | 59.9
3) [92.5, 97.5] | 58.8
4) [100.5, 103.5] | 59.7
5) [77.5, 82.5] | 59.8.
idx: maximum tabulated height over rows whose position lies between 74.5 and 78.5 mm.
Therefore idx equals 60.33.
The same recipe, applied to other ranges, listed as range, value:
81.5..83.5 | 63.2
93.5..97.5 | 61.32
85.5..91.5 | 62.43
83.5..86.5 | 62.54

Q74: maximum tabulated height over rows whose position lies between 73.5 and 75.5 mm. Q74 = 60.63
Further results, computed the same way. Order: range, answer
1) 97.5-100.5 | 60.7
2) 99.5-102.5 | 61.29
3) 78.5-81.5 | 60.59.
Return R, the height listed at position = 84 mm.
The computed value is 62.17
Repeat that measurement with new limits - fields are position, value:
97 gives 58.37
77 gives 58.15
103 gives 58.77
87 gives 62.43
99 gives 60.57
